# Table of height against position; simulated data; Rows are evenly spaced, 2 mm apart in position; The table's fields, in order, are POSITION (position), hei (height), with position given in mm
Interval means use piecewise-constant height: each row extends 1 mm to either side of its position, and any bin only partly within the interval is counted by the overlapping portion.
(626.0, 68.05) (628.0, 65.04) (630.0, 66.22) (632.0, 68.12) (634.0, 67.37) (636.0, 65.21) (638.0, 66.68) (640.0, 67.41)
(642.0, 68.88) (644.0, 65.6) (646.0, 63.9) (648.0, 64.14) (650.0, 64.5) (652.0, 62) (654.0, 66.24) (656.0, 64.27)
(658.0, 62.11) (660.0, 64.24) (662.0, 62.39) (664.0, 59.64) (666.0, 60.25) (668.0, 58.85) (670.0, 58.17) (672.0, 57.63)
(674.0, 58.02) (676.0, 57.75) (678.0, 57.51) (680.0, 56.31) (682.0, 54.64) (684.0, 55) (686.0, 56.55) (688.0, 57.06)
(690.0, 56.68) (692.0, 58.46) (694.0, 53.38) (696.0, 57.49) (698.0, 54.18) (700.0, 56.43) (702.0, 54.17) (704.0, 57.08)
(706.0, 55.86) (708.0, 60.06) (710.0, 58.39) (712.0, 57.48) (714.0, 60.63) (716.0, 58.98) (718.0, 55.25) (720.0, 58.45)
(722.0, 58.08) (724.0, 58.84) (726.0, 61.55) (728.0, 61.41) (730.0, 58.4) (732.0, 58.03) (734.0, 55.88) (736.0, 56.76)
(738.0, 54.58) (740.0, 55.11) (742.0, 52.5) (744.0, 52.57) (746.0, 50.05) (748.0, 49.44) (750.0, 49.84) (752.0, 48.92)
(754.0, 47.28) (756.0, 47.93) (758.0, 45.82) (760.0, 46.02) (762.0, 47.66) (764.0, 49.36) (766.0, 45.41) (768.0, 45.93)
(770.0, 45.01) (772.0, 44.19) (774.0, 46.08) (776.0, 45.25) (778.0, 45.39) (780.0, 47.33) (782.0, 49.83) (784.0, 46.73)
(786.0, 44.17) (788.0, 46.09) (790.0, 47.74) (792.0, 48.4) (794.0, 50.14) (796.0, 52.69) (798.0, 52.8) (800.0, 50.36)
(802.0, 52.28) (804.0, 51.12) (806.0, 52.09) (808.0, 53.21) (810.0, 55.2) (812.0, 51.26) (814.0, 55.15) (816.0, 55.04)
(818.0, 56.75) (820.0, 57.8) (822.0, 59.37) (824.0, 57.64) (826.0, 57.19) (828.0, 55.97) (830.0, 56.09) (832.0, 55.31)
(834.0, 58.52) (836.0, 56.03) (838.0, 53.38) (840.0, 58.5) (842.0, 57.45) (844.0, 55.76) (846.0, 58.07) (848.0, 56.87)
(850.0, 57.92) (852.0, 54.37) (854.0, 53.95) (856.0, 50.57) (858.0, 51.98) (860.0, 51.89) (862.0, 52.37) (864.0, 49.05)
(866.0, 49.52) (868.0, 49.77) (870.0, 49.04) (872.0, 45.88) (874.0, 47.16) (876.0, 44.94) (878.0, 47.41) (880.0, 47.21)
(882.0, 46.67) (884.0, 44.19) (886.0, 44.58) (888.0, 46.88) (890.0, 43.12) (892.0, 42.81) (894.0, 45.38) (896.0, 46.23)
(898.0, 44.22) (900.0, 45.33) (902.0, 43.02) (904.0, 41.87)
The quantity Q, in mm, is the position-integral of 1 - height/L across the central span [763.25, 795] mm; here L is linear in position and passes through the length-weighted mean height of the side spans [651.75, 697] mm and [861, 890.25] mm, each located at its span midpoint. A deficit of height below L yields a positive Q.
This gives 3.7 mm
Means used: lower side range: 58.8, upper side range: 47.3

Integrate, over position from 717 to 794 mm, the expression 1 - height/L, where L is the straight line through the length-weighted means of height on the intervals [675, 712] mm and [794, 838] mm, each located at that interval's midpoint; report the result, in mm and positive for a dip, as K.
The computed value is 6.8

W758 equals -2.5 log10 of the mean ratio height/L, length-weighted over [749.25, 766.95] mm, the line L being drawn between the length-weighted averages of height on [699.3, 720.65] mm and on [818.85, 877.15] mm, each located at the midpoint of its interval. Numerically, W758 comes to 0.18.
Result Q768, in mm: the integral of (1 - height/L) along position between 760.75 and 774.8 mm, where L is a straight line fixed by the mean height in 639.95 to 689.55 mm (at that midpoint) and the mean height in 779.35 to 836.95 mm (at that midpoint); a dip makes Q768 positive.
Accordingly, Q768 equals 2.3 mm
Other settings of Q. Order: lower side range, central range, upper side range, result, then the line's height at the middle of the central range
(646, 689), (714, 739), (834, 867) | 0.0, 58.2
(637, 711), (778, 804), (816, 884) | 3.0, 55.4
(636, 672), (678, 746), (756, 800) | -1.2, 55.9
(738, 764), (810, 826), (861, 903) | -2.7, 48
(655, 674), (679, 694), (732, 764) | 0.5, 58.1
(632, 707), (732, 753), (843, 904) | 1.2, 56.1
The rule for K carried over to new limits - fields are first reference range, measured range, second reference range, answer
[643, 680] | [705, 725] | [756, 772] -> -1.74 mm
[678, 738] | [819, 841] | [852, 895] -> -2.82 mm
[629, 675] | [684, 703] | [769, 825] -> 1.23 mm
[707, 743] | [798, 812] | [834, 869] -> 0.79 mm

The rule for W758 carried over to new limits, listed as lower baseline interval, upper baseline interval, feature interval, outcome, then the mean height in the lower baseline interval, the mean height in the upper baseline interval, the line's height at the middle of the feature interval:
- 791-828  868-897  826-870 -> -0.097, 53.9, 46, 49.7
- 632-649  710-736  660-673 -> 0.070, 66.3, 58.5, 63.8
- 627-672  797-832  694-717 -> 0.067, 64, 54.7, 60.8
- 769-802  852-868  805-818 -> -0.102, 47.8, 51.4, 49.1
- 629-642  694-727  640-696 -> 0.048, 67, 57.6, 62.9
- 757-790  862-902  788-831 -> -0.157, 46.3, 46.4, 46.3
